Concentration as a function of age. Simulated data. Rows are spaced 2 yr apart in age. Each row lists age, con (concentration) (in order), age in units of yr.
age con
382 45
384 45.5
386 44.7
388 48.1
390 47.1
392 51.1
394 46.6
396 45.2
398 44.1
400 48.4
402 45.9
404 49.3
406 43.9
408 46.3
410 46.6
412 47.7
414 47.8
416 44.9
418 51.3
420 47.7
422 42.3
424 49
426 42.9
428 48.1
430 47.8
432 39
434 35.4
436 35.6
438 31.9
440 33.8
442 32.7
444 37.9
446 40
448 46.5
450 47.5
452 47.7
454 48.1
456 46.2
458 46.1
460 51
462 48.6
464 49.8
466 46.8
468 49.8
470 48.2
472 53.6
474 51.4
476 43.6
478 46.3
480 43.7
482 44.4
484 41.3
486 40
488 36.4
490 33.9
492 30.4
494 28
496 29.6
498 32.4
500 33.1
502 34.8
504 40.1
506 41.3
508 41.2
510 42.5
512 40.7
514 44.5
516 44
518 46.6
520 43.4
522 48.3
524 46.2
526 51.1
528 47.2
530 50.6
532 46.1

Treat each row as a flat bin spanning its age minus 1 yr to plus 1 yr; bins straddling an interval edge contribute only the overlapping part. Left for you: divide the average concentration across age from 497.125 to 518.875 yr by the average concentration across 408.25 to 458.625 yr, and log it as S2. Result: 0.9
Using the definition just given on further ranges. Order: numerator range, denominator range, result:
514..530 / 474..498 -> 1.22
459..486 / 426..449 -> 1.21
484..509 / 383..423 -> 0.76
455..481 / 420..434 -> 1.08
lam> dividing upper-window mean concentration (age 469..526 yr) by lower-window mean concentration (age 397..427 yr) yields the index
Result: 0.9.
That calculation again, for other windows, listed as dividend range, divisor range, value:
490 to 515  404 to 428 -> 0.78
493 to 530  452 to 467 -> 0.86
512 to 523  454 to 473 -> 0.92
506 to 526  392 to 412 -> 0.95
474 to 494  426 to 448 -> 1.03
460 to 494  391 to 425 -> 0.94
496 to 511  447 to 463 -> 0.78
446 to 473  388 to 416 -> 1.03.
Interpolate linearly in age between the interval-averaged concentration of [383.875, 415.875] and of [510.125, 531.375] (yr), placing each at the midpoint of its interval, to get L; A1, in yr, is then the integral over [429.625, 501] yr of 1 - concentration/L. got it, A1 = 7.4 yr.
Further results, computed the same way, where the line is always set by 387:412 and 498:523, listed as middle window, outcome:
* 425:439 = 1.6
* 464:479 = -1.8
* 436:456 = 1.7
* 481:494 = 1.7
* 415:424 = -0.2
